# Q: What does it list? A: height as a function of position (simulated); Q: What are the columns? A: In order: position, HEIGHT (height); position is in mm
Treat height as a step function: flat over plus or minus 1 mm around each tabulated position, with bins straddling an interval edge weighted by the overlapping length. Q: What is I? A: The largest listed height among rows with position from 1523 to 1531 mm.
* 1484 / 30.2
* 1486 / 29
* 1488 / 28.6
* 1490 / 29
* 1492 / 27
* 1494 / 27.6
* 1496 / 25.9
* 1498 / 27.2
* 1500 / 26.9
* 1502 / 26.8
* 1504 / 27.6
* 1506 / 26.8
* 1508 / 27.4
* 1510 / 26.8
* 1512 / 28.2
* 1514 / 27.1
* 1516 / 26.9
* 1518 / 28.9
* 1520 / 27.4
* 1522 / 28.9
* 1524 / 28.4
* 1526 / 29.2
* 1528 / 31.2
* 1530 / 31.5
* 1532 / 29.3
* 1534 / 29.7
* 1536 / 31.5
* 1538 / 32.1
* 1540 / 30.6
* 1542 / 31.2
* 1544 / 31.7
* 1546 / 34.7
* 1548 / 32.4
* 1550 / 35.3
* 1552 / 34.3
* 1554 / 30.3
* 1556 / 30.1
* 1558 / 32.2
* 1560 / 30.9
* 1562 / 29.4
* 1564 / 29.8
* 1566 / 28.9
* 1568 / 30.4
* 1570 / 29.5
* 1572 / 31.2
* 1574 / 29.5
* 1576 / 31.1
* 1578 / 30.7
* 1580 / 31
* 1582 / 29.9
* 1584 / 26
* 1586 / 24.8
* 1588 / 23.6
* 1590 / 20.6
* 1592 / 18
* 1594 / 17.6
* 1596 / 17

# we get 31.5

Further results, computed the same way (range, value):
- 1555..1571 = 32.2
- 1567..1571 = 30.4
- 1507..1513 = 28.2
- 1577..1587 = 31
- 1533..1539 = 32.1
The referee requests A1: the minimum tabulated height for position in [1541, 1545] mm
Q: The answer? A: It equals 31.2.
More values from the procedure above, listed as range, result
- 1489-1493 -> 27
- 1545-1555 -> 30.3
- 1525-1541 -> 29.2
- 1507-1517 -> 26.8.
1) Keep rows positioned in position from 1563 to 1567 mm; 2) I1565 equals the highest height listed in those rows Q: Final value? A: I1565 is 29.8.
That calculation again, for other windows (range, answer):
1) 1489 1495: 29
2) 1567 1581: 31.2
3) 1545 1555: 35.3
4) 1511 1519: 28.9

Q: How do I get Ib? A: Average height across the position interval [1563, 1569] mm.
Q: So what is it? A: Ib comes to 29.7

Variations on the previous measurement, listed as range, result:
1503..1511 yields 27.2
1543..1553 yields 33.7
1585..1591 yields 23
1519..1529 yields 29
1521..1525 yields 28.6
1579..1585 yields 29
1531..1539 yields 30.6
